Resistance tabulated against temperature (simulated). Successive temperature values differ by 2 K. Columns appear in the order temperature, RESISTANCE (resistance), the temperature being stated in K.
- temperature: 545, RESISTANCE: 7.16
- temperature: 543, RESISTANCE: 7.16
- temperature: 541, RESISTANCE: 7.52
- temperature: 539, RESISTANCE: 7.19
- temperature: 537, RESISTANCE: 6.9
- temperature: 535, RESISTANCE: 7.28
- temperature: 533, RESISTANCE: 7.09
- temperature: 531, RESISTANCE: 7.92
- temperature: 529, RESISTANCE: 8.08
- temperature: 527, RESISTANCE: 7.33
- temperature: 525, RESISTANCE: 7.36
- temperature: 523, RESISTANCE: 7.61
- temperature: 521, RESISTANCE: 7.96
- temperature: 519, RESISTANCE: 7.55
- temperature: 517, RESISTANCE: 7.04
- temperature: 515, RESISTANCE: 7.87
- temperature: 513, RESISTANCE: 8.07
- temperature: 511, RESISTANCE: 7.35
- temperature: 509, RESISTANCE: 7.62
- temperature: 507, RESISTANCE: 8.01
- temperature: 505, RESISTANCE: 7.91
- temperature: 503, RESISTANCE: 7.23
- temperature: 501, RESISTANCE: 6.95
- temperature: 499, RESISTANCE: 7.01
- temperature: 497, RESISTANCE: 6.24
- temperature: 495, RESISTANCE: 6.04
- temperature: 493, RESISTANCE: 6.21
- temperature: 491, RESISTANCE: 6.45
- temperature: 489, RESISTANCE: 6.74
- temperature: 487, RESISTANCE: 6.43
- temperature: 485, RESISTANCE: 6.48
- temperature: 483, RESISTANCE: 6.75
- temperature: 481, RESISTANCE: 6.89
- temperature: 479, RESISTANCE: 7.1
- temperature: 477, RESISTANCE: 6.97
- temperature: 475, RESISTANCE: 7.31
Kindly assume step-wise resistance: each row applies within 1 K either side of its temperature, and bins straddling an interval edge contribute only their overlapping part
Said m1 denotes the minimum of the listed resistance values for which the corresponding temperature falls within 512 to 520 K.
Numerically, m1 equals 7.04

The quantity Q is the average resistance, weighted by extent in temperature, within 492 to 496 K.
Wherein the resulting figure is 6.12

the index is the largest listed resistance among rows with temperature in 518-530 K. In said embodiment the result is 8.08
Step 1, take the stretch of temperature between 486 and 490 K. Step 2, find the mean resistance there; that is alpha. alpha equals 6.58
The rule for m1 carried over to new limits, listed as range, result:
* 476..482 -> 6.89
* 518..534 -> 7.09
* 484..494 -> 6.21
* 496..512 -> 6.24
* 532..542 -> 6.9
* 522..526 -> 7.36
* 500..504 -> 6.95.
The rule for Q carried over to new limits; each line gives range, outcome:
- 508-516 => 7.73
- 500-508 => 7.53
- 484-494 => 6.46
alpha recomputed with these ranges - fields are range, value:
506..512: 7.66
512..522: 7.7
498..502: 6.98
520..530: 7.67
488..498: 6.34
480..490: 6.66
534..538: 7.09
